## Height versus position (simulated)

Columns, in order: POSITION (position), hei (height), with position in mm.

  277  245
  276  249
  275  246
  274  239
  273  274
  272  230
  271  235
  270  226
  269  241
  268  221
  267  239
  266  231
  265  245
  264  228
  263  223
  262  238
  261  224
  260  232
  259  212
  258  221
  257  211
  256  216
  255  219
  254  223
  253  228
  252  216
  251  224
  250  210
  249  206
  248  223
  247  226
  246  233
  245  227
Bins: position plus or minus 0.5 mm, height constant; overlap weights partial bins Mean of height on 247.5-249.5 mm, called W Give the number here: 214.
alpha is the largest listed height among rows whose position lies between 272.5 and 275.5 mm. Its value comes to 274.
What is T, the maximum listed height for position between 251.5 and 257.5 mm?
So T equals 228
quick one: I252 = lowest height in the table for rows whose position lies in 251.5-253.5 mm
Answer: 216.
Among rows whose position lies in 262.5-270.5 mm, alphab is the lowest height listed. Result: 221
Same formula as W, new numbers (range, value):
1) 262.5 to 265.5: 232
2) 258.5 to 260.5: 222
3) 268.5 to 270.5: 234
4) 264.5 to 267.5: 238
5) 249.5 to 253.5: 220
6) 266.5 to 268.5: 230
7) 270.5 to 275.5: 245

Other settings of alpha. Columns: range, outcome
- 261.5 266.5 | 245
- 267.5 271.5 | 241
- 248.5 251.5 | 224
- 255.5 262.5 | 238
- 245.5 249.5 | 233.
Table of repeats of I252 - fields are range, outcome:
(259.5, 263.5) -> 223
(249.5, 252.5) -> 210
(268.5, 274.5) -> 226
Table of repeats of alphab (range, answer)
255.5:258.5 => 211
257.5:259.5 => 212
